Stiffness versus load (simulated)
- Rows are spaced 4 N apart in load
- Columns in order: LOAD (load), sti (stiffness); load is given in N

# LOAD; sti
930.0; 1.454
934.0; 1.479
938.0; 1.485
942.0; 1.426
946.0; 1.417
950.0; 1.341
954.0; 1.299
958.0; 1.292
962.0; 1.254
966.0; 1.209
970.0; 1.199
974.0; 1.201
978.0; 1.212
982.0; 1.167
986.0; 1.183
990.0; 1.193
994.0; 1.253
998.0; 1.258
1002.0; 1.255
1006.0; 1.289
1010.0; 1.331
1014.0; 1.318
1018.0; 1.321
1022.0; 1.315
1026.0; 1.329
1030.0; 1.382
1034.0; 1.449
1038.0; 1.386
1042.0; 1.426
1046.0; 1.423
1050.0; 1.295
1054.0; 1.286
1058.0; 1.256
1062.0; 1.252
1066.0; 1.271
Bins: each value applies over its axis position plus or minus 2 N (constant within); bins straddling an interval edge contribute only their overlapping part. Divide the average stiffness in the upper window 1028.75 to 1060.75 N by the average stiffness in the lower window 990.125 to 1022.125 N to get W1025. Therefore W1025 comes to 1.1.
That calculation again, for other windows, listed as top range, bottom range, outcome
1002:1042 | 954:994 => 1.10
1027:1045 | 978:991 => 1.19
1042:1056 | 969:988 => 1.13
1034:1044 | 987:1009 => 1.13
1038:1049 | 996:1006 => 1.11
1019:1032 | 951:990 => 1.09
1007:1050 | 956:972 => 1.10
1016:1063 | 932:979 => 1.02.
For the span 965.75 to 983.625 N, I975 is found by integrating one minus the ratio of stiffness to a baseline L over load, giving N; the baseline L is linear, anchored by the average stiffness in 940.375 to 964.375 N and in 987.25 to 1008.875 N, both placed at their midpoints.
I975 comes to 1.3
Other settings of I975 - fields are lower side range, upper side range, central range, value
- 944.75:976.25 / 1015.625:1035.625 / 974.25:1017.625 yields 2.37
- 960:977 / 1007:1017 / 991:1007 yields 0.39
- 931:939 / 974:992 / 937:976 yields 1.24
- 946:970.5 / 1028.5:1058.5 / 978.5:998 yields 1.58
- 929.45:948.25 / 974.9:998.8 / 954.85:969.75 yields 0.93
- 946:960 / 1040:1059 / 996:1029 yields 0.77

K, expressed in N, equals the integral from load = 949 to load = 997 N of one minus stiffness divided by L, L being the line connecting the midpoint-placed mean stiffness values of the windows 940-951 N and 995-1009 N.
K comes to 3.8 N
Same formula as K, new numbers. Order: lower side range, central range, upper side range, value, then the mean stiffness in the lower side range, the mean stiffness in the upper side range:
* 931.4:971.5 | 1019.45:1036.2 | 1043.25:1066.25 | -0.68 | 1.34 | 1.3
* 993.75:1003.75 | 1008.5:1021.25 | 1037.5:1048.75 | -0.11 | 1.26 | 1.41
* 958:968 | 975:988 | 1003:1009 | 0.77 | 1.24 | 1.29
